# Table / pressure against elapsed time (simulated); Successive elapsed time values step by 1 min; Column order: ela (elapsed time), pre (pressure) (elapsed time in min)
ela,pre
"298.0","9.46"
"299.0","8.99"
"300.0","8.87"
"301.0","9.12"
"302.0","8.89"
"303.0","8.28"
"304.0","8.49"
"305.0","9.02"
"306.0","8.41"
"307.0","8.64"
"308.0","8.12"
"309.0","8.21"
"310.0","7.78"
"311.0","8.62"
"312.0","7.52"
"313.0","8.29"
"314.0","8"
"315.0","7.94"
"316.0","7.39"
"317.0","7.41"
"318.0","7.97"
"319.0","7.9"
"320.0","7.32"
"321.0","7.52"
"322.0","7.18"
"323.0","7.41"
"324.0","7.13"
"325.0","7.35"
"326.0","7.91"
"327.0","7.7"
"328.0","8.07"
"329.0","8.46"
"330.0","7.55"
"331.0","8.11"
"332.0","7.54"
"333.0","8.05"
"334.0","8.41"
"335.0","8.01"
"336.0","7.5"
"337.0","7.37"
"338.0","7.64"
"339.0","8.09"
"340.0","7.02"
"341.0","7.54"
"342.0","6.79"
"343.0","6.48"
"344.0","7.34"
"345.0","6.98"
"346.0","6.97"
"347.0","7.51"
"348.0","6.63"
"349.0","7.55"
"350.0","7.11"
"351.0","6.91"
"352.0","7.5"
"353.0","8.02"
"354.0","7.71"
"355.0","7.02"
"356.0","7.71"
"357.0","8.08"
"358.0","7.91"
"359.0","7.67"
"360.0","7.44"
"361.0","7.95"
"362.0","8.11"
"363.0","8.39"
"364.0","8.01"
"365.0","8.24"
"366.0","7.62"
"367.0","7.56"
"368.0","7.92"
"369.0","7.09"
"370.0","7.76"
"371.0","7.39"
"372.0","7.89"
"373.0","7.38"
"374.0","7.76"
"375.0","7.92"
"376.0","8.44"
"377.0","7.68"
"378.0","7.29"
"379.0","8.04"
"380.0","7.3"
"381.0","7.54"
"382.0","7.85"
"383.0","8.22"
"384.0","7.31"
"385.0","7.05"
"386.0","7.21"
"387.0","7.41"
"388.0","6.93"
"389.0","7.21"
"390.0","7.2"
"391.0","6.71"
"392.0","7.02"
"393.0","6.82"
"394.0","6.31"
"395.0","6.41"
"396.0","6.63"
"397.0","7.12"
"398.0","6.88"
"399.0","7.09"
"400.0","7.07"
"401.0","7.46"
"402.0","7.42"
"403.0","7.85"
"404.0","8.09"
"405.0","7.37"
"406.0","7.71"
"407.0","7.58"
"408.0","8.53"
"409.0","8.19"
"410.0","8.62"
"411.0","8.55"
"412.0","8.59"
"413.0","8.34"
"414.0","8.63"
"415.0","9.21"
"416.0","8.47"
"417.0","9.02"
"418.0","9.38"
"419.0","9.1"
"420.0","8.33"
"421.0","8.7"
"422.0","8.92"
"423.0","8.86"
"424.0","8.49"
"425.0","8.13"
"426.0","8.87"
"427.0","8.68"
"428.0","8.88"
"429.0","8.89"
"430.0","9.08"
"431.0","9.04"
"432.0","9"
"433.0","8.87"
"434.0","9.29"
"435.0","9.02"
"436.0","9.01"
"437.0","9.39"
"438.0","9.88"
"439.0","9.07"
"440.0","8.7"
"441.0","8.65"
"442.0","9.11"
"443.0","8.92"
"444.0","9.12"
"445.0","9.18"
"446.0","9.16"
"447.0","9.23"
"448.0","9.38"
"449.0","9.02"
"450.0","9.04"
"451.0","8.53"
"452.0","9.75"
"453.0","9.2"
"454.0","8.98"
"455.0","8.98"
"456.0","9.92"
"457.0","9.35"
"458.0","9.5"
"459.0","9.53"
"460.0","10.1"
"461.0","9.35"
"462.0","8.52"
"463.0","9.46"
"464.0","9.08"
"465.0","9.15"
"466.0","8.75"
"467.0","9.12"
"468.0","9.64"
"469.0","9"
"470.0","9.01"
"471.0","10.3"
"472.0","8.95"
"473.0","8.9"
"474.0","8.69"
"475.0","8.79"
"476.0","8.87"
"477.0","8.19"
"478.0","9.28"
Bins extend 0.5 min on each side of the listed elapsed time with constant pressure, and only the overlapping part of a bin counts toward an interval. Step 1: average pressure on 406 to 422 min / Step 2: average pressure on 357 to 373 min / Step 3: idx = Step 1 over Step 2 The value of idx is 1.10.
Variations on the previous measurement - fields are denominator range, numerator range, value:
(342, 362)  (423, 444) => 1.21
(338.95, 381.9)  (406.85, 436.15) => 1.16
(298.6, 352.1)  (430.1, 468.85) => 1.18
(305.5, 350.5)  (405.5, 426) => 1.12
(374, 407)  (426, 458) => 1.24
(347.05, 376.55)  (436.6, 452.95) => 1.19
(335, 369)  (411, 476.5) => 1.20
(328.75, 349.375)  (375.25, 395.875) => 0.97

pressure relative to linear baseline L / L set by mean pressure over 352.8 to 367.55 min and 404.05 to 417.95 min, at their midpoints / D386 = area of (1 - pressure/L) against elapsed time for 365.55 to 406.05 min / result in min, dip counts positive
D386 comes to 3.61 min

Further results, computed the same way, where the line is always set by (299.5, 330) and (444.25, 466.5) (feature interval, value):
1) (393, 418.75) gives 2.81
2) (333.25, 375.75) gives 4.01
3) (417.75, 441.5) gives 0.24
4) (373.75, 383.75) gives 0.91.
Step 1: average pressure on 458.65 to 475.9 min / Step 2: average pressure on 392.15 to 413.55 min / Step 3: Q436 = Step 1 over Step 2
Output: 1.2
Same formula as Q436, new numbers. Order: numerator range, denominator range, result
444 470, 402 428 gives 1.09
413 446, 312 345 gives 1.17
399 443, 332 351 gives 1.16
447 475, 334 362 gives 1.24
